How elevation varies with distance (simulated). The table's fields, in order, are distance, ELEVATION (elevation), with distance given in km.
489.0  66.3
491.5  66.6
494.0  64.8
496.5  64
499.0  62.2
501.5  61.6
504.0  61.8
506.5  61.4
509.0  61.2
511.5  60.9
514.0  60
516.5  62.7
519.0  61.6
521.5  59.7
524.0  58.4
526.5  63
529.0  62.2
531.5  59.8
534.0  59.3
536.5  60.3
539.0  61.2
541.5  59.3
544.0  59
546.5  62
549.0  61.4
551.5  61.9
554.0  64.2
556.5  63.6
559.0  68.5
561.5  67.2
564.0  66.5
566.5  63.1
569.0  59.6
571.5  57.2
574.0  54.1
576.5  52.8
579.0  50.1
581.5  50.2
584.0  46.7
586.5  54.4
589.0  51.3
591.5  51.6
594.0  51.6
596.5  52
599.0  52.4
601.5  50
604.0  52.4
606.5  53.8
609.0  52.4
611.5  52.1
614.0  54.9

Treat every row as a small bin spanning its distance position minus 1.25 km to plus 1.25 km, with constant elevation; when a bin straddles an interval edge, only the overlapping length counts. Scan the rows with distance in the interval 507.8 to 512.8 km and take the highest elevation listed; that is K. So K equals 61.2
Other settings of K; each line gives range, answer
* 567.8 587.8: 59.6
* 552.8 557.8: 64.2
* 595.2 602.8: 52.4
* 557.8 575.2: 68.5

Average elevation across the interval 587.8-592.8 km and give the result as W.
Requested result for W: 51.5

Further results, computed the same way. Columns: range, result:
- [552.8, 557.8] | 63.9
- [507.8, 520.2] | 61.3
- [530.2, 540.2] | 60.2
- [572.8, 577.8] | 53.4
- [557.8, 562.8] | 67.8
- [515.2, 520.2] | 62.1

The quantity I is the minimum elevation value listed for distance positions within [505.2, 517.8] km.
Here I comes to 60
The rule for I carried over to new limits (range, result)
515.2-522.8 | 59.7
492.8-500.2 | 62.2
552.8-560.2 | 63.6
